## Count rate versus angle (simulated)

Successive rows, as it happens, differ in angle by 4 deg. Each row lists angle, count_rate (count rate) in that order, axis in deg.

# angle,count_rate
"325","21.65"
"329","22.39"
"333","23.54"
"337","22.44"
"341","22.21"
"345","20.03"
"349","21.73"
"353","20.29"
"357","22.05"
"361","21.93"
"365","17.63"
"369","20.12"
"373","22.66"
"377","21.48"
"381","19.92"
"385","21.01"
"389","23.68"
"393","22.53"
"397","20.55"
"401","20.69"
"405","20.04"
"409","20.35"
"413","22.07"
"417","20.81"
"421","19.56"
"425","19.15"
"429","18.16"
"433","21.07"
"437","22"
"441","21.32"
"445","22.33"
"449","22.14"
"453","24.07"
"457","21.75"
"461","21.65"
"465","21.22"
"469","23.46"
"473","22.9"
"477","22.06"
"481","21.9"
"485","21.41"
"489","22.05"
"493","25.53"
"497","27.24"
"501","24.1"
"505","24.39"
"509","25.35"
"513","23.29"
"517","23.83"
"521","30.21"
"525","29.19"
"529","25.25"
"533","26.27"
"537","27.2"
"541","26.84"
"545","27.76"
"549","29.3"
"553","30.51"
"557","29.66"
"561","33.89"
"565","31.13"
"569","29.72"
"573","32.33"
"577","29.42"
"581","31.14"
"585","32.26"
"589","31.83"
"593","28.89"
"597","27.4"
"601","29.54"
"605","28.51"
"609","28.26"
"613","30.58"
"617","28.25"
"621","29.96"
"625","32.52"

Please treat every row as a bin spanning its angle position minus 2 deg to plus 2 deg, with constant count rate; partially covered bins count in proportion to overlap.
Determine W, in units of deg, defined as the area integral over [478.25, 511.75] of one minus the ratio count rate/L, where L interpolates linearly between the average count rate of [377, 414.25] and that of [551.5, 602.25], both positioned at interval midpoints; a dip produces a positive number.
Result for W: 3.1 deg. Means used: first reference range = 21.2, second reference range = 30.6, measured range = 23.9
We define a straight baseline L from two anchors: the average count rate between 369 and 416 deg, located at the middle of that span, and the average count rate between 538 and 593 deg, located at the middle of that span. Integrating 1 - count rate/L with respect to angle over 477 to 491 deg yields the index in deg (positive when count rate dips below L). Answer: 2.28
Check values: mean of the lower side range 21.3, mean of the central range 21.8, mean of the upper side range 30.3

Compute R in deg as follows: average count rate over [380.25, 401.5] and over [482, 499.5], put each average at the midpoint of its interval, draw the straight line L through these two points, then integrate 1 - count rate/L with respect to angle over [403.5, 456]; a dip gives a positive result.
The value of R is 3.4 deg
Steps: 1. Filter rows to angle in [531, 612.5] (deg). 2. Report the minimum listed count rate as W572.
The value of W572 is 26.27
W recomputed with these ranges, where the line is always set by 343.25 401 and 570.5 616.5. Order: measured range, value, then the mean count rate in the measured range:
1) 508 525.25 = 0.5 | 26.1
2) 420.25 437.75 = 2.6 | 19.9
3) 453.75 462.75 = 0.9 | 22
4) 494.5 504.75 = 0.3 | 25.4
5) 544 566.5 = -1.6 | 30.5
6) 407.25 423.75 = 1.6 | 20.6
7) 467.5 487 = 2.3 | 22.3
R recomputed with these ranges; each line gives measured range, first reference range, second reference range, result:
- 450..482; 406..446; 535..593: 1.3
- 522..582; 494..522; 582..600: -3.0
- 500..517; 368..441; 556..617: 1.3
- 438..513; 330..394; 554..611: 8.6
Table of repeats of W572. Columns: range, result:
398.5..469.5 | 18.16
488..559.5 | 22.05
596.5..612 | 27.4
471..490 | 21.41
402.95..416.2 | 20.04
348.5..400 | 17.63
